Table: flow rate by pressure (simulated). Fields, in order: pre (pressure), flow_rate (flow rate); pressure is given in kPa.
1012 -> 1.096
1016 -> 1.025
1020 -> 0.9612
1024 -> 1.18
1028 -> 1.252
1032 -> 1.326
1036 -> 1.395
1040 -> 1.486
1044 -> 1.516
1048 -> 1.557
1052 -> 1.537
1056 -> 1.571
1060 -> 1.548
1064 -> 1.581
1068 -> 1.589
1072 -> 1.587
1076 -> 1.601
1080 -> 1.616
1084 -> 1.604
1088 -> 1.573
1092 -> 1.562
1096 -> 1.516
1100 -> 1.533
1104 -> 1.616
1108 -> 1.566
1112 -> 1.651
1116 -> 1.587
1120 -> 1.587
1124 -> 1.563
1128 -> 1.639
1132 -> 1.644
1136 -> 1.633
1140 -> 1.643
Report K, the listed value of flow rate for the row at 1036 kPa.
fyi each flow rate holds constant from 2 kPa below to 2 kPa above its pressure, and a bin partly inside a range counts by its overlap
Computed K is 1.395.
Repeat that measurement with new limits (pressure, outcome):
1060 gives 1.548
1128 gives 1.639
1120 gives 1.587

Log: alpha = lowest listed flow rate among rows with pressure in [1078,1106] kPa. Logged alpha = 1.516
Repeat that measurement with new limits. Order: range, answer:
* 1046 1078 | 1.537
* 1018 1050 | 0.9612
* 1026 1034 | 1.252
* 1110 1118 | 1.587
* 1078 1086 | 1.604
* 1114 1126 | 1.563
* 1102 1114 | 1.566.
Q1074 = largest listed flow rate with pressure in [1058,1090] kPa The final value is 1.616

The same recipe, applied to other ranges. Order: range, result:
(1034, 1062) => 1.571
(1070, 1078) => 1.601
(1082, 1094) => 1.604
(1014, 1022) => 1.025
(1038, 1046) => 1.516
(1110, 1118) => 1.651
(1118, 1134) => 1.644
